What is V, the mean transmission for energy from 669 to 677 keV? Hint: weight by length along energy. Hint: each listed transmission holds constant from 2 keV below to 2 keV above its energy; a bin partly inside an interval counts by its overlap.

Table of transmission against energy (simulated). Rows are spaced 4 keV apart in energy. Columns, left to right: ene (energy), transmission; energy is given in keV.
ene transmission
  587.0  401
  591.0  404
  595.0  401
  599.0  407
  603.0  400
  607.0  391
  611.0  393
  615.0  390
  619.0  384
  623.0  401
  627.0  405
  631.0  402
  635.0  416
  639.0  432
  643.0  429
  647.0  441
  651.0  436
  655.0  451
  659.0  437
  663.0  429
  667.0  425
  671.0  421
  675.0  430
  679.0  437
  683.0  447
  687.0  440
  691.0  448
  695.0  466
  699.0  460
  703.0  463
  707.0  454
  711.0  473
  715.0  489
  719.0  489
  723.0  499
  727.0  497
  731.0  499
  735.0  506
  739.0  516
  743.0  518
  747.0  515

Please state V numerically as 426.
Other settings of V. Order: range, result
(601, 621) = 392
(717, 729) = 495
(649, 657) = 444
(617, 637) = 402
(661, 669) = 427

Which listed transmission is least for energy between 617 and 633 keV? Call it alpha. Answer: 384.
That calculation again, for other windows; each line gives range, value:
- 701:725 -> 454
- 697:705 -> 460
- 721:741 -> 497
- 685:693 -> 440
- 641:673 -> 421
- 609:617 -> 390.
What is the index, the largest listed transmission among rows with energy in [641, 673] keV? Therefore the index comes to 451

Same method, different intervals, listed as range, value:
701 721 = 489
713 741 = 516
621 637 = 416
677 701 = 466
